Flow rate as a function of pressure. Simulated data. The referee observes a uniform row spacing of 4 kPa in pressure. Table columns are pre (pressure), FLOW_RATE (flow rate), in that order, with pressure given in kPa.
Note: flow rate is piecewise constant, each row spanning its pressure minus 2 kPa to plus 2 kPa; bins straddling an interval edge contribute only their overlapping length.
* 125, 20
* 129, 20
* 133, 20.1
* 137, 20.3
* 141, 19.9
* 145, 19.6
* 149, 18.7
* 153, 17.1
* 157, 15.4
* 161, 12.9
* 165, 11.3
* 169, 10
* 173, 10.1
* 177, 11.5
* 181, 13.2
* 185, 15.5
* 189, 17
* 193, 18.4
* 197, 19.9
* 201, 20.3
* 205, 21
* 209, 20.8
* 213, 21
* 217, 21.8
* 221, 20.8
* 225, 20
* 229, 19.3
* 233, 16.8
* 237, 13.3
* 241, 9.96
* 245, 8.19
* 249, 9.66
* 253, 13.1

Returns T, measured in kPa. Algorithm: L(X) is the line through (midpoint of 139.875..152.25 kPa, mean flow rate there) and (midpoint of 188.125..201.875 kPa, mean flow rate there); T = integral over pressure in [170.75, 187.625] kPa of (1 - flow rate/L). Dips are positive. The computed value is 5.6 kPa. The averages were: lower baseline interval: 19.1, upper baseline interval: 18.9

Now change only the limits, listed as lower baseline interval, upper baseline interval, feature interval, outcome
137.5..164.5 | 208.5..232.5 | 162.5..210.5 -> 8.24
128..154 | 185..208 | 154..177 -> 8.54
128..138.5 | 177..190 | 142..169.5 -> 3.59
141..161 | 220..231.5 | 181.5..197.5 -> 1.38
